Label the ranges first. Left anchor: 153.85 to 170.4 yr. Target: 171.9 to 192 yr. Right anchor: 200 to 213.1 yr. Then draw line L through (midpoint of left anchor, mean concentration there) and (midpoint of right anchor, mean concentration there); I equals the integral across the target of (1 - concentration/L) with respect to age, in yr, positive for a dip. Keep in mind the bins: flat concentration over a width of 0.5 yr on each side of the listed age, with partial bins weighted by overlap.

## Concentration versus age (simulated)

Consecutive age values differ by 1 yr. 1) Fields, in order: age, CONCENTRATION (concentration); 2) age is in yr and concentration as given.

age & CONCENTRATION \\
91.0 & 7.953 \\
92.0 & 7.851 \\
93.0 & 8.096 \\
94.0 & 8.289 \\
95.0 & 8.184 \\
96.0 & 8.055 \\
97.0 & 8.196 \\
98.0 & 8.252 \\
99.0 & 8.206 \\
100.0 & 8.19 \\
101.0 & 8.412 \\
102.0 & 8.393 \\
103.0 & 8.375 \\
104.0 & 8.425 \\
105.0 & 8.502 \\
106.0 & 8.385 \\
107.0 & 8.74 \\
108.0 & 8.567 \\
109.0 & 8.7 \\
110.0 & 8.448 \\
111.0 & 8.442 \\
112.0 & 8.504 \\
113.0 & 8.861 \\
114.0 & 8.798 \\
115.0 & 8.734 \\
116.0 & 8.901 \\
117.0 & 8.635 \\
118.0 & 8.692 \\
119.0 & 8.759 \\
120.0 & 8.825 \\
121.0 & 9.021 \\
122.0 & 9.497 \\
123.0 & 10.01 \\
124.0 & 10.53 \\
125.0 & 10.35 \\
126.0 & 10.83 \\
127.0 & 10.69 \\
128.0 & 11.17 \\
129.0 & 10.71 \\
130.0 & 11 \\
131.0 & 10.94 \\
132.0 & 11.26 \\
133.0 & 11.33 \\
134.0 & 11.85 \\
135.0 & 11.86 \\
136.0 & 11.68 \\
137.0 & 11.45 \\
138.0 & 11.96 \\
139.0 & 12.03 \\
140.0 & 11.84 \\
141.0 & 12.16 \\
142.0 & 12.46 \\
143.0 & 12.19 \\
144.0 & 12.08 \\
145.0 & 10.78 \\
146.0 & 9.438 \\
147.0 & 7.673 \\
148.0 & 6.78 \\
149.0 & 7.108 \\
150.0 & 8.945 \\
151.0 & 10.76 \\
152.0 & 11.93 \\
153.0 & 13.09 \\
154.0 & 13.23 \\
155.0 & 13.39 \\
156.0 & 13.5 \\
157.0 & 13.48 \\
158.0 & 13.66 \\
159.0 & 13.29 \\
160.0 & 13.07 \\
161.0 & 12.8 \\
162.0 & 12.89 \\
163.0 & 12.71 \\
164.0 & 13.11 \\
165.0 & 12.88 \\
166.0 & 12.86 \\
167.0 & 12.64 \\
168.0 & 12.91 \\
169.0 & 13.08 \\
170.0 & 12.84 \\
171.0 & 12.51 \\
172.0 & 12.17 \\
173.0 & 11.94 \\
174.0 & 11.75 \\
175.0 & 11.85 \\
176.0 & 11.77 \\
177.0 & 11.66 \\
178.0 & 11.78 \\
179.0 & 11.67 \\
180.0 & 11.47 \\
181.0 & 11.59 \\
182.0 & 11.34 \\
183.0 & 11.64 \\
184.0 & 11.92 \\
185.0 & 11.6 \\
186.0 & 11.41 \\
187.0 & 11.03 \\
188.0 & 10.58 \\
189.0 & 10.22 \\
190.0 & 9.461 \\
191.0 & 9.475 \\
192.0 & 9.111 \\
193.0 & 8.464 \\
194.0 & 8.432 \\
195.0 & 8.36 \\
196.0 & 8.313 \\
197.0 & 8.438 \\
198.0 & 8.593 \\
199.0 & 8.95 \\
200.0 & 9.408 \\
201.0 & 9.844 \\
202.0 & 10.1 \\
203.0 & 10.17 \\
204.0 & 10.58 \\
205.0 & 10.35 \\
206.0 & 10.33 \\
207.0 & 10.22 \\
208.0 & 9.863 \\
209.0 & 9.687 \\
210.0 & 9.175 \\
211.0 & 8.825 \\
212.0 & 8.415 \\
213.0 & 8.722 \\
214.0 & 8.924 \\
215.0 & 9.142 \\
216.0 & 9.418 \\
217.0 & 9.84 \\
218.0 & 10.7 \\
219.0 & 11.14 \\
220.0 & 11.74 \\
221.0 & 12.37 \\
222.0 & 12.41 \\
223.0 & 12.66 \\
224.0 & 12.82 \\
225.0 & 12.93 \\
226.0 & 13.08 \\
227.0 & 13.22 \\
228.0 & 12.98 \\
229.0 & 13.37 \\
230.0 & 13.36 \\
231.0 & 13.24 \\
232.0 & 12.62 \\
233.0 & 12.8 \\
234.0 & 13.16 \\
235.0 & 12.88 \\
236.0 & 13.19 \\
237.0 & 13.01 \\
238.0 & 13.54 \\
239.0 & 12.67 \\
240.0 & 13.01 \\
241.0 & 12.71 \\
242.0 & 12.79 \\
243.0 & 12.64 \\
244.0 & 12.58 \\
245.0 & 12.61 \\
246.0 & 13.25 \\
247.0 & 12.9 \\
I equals 0.6 yr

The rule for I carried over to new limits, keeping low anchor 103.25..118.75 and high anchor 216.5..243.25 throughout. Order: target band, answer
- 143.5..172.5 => -4.8 yr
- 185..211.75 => 4.5 yr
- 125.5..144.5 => -4.3 yr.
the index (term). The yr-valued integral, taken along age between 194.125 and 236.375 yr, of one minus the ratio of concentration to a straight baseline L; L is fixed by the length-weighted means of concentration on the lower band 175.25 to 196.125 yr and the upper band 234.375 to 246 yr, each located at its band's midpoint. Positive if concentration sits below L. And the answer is 3.75 yr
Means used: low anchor 10.6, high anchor 12.9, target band 10.8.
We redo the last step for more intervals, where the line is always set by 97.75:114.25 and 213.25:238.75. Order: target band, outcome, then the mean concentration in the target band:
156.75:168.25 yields -3.2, 13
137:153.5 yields -1.8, 10.7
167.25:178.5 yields -1.8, 12.2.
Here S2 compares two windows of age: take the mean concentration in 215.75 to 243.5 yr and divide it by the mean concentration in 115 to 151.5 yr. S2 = 1.2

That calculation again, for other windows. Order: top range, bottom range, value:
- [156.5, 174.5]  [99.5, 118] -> 1.50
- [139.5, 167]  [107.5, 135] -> 1.21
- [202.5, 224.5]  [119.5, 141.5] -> 0.94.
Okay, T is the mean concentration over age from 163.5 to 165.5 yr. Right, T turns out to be 13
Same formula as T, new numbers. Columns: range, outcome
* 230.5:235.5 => 12.9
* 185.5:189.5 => 10.8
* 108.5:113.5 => 8.59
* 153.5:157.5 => 13.4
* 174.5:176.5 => 11.8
